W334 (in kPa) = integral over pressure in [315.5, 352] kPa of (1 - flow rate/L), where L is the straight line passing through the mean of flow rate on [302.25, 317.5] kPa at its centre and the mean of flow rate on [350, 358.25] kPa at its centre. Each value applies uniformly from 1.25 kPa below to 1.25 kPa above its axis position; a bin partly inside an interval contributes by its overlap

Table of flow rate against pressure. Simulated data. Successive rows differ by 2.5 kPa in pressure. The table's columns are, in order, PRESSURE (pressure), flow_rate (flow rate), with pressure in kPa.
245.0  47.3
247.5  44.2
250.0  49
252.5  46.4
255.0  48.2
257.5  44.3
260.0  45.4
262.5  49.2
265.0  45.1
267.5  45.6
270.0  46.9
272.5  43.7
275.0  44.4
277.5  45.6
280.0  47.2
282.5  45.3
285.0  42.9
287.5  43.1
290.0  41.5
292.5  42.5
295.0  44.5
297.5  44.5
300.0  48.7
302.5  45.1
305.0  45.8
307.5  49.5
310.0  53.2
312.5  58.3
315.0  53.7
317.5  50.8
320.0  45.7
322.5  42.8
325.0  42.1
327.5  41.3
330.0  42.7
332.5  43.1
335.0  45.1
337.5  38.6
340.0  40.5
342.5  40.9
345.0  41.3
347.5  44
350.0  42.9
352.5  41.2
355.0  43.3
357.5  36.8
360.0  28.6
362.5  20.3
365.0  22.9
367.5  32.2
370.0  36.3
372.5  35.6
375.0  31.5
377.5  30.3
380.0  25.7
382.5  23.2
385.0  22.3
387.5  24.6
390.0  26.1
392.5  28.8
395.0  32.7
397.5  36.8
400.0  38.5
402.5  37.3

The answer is 2.0 kPa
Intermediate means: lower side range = 51.3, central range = 43.2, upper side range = 41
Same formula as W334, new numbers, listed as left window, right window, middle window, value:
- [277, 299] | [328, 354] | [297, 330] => -3.5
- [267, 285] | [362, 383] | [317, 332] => -2.7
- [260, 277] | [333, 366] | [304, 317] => -3.3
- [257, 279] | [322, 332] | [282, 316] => -2.5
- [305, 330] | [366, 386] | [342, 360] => -1.5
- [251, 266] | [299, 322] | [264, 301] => 2.5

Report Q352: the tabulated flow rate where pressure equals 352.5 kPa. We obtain 41.2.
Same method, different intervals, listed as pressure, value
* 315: 53.7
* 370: 36.3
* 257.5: 44.3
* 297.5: 44.5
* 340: 40.5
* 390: 26.1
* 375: 31.5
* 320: 45.7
